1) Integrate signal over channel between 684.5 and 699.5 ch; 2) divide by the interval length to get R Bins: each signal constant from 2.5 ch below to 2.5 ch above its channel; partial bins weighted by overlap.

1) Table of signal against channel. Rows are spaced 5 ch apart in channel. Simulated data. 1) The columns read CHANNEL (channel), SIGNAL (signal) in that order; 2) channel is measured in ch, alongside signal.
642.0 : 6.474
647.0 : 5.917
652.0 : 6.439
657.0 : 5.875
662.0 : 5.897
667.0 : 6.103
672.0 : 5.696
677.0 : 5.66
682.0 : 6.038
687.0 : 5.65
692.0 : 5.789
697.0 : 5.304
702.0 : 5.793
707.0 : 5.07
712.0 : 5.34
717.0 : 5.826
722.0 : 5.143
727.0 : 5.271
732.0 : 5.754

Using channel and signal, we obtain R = 5.58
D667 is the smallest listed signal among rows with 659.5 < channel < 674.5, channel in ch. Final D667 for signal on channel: 5.696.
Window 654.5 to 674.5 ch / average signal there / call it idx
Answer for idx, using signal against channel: 5.89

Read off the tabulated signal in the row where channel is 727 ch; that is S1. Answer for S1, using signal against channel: 5.271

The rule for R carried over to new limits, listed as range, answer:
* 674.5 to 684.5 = 5.85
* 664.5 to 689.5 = 5.83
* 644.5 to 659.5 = 6.08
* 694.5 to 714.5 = 5.38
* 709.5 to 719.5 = 5.58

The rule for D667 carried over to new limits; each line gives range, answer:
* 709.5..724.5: 5.143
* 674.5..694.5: 5.65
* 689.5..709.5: 5.07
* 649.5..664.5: 5.875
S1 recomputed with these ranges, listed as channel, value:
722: 5.143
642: 6.474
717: 5.826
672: 5.696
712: 5.34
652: 6.439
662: 5.897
